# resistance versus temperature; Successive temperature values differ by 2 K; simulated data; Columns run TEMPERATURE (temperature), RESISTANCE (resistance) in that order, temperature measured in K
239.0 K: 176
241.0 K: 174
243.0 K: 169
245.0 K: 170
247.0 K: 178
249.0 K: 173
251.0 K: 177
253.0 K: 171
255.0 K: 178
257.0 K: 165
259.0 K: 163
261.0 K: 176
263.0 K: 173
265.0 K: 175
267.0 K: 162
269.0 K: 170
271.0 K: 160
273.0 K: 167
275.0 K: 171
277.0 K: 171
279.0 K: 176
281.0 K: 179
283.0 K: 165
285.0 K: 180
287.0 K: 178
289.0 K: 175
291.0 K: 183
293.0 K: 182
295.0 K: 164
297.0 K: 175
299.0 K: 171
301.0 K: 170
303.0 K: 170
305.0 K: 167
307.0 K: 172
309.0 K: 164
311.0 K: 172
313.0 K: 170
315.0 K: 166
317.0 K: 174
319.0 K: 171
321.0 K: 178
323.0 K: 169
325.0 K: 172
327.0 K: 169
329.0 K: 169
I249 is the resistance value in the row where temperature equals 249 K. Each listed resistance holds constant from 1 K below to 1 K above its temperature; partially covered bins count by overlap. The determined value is 173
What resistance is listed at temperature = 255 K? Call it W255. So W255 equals 178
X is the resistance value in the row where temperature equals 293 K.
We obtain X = 182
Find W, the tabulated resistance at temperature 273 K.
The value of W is 167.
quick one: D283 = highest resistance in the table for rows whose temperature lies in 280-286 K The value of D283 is 180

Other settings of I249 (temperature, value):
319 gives 171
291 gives 183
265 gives 175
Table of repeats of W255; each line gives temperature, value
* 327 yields 169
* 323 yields 169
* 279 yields 176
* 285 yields 180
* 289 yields 175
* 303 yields 170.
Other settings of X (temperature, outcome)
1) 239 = 176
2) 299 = 171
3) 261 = 176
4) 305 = 167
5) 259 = 163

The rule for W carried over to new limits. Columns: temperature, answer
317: 174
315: 166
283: 165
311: 172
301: 170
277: 171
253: 171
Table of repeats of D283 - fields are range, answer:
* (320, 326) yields 178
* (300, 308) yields 172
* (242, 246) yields 170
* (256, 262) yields 176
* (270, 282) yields 179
